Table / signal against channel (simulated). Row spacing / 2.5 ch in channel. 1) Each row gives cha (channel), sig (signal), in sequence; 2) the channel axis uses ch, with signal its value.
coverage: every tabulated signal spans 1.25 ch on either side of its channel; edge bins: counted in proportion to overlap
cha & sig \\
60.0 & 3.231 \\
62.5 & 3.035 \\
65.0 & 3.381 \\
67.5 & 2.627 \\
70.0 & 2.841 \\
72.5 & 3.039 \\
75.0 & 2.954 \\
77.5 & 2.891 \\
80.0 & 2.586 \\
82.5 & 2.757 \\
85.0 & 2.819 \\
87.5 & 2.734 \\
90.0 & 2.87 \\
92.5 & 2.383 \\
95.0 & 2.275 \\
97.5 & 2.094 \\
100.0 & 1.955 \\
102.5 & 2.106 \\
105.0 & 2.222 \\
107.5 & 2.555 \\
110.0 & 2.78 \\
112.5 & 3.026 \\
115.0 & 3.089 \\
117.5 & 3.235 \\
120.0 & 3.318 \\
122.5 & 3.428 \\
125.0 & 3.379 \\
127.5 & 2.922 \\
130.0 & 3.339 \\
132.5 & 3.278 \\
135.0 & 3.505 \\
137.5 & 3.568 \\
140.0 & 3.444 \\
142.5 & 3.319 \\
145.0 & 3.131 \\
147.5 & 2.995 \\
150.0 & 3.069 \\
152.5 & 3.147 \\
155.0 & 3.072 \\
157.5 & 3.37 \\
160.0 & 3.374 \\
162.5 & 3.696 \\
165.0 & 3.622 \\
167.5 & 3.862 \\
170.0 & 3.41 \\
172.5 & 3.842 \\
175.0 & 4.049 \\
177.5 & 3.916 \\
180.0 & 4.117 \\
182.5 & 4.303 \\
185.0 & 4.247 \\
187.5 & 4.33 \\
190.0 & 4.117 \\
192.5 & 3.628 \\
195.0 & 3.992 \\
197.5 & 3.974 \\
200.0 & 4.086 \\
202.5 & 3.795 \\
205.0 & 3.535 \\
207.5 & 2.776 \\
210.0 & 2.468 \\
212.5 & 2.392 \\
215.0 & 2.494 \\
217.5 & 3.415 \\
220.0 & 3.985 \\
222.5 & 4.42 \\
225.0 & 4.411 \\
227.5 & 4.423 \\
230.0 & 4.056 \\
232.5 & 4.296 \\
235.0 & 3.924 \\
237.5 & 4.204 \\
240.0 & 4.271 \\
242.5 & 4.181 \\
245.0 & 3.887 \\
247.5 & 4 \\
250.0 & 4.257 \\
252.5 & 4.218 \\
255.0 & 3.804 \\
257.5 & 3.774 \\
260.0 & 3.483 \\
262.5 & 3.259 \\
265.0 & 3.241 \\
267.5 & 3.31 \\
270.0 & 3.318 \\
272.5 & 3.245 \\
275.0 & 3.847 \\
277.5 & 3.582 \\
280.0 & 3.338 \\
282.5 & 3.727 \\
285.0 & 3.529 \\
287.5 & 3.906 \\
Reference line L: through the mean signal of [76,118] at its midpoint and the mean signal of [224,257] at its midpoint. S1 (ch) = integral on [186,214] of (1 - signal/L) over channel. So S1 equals 1.05 ch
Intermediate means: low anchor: 2.6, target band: 3.55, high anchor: 4.14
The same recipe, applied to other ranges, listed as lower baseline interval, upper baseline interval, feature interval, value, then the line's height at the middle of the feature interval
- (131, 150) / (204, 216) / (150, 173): -2.4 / 3.13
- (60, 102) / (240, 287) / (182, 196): -3.4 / 3.29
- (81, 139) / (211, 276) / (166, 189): -4.8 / 3.32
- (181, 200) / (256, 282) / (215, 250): -3.0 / 3.75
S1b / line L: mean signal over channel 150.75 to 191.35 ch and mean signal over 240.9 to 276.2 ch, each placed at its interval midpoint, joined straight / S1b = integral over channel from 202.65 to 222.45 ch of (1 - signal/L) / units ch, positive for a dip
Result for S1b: 3.2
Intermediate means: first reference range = 3.77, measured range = 3.14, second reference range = 3.71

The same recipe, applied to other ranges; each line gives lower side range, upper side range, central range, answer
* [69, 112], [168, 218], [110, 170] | -4.0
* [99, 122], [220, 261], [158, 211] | -4.1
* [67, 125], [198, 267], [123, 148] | -2.3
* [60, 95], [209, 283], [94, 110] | 3.9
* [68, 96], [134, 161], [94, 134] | 2.5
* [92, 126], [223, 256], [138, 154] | -0.4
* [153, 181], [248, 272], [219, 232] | -2.3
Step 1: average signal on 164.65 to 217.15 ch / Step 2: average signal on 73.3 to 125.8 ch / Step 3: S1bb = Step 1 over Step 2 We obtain 1.34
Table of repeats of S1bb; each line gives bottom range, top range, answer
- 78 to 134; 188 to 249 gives 1.36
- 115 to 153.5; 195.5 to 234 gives 1.12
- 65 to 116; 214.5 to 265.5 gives 1.49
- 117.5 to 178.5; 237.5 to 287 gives 1.09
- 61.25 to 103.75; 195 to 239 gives 1.39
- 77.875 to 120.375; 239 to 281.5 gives 1.41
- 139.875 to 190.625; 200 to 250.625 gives 1.03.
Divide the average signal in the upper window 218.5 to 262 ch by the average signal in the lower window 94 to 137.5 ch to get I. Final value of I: 1.42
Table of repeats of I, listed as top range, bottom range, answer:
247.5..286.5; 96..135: 1.26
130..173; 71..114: 1.30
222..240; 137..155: 1.32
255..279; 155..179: 0.95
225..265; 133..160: 1.22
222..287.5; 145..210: 1.05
